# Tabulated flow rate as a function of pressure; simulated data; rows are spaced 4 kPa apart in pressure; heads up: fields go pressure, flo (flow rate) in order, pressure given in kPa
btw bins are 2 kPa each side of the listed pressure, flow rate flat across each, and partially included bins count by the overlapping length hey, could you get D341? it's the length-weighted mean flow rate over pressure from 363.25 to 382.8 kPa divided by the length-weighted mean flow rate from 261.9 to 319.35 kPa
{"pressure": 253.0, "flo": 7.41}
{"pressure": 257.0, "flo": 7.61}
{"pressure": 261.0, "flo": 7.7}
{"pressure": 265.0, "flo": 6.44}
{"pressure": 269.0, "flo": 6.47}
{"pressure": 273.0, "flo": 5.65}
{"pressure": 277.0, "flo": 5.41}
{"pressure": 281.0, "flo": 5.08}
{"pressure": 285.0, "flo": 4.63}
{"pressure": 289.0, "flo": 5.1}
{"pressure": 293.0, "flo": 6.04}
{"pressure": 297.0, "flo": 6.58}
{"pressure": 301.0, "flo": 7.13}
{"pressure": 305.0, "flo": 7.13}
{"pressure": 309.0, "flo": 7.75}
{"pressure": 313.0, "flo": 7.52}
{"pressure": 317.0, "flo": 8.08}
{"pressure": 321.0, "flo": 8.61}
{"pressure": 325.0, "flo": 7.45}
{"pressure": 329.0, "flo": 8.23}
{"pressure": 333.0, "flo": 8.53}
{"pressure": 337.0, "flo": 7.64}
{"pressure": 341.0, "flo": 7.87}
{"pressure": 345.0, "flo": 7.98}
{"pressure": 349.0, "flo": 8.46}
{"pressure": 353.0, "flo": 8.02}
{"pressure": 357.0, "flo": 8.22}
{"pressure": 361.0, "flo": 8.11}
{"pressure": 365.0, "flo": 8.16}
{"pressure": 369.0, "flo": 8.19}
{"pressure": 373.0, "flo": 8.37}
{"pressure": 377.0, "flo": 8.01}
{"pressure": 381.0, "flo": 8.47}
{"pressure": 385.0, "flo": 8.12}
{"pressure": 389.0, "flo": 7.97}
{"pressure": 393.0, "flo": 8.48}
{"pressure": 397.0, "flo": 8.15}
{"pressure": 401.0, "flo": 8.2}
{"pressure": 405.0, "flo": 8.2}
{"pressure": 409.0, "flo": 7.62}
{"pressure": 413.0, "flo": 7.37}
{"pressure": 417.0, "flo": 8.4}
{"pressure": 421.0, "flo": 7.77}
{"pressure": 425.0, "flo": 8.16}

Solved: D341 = 1.3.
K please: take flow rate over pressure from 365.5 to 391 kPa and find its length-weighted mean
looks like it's 8.19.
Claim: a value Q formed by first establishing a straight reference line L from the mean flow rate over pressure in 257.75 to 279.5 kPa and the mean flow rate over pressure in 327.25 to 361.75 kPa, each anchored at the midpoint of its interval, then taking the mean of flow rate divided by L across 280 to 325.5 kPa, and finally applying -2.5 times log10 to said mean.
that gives 0.07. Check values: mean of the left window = 6.38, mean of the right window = 8.12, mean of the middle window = 6.77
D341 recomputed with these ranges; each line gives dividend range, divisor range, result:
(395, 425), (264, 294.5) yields 1.43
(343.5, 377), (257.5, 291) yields 1.39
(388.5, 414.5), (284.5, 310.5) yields 1.25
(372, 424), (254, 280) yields 1.24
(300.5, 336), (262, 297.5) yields 1.37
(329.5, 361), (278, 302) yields 1.43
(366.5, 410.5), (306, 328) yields 1.04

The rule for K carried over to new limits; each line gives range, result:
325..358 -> 8.08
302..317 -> 7.53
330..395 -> 8.16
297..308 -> 7.09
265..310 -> 6.07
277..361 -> 7.28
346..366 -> 8.19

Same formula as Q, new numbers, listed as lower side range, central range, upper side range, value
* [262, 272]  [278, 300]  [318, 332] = 0.27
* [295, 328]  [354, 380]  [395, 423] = -0.05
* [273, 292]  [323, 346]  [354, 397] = -0.16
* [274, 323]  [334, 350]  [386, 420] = -0.12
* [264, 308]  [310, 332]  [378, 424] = -0.20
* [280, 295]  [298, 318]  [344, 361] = -0.21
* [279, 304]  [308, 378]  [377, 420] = -0.17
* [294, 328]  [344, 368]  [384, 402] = -0.04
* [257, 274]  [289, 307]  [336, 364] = 0.11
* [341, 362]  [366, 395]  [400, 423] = -0.03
